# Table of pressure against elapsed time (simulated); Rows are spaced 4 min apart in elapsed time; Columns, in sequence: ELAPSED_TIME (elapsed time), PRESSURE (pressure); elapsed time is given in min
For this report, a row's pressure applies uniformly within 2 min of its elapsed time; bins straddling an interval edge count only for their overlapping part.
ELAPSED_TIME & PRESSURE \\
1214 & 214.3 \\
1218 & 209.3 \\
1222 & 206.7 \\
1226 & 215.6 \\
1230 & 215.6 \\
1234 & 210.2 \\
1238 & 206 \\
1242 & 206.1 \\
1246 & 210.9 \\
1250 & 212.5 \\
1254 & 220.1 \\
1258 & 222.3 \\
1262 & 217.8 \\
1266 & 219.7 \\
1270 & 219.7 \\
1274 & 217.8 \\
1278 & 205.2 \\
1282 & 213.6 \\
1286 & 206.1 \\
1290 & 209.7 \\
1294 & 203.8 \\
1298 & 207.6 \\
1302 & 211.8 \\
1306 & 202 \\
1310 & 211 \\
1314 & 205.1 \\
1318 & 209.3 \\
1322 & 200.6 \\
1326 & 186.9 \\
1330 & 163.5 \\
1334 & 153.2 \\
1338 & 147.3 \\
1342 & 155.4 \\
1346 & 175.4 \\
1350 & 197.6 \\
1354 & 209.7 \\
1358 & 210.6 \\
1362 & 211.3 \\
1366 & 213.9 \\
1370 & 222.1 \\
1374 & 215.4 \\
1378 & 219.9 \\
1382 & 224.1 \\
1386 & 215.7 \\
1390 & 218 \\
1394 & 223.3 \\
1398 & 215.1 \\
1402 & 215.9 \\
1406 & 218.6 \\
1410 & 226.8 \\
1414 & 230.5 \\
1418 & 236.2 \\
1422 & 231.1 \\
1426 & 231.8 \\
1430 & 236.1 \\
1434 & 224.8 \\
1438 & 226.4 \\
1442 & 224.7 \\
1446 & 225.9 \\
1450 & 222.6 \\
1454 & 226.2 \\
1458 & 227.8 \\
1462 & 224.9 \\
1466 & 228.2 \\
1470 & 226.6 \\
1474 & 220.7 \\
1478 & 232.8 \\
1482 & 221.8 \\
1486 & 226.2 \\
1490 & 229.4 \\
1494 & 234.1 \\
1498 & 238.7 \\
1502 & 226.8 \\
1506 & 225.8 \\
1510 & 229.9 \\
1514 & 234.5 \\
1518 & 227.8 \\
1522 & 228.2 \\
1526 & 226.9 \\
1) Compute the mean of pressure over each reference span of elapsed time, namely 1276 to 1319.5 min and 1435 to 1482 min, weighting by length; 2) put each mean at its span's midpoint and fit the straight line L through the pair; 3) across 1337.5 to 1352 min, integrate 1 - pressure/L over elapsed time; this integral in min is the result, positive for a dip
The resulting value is 2.9 min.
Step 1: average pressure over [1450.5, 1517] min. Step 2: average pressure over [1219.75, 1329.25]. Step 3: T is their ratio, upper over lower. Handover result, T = 1.1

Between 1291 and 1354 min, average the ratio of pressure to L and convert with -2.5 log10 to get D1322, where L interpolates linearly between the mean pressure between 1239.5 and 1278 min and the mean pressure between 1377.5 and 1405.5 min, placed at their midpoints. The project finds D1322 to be 0.15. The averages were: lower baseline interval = 216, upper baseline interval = 219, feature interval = 190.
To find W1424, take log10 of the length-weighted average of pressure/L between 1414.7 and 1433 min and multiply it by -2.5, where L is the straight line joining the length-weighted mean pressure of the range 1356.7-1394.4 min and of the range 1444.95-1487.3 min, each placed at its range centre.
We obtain -0.05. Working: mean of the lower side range 217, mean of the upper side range 226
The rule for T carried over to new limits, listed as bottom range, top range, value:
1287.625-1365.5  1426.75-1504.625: 1.18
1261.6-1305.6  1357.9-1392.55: 1.03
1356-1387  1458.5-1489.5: 1.04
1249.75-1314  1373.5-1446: 1.06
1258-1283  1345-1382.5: 0.97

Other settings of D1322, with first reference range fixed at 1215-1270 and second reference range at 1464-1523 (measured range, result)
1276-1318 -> 0.05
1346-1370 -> 0.07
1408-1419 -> -0.03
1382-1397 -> 0.01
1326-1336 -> 0.31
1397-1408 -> 0.03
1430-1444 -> -0.01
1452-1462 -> 0.00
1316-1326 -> 0.09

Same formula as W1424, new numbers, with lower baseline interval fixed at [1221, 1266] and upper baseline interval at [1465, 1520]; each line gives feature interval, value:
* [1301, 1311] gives 0.05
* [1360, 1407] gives 0.02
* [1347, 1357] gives 0.10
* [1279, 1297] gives 0.04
